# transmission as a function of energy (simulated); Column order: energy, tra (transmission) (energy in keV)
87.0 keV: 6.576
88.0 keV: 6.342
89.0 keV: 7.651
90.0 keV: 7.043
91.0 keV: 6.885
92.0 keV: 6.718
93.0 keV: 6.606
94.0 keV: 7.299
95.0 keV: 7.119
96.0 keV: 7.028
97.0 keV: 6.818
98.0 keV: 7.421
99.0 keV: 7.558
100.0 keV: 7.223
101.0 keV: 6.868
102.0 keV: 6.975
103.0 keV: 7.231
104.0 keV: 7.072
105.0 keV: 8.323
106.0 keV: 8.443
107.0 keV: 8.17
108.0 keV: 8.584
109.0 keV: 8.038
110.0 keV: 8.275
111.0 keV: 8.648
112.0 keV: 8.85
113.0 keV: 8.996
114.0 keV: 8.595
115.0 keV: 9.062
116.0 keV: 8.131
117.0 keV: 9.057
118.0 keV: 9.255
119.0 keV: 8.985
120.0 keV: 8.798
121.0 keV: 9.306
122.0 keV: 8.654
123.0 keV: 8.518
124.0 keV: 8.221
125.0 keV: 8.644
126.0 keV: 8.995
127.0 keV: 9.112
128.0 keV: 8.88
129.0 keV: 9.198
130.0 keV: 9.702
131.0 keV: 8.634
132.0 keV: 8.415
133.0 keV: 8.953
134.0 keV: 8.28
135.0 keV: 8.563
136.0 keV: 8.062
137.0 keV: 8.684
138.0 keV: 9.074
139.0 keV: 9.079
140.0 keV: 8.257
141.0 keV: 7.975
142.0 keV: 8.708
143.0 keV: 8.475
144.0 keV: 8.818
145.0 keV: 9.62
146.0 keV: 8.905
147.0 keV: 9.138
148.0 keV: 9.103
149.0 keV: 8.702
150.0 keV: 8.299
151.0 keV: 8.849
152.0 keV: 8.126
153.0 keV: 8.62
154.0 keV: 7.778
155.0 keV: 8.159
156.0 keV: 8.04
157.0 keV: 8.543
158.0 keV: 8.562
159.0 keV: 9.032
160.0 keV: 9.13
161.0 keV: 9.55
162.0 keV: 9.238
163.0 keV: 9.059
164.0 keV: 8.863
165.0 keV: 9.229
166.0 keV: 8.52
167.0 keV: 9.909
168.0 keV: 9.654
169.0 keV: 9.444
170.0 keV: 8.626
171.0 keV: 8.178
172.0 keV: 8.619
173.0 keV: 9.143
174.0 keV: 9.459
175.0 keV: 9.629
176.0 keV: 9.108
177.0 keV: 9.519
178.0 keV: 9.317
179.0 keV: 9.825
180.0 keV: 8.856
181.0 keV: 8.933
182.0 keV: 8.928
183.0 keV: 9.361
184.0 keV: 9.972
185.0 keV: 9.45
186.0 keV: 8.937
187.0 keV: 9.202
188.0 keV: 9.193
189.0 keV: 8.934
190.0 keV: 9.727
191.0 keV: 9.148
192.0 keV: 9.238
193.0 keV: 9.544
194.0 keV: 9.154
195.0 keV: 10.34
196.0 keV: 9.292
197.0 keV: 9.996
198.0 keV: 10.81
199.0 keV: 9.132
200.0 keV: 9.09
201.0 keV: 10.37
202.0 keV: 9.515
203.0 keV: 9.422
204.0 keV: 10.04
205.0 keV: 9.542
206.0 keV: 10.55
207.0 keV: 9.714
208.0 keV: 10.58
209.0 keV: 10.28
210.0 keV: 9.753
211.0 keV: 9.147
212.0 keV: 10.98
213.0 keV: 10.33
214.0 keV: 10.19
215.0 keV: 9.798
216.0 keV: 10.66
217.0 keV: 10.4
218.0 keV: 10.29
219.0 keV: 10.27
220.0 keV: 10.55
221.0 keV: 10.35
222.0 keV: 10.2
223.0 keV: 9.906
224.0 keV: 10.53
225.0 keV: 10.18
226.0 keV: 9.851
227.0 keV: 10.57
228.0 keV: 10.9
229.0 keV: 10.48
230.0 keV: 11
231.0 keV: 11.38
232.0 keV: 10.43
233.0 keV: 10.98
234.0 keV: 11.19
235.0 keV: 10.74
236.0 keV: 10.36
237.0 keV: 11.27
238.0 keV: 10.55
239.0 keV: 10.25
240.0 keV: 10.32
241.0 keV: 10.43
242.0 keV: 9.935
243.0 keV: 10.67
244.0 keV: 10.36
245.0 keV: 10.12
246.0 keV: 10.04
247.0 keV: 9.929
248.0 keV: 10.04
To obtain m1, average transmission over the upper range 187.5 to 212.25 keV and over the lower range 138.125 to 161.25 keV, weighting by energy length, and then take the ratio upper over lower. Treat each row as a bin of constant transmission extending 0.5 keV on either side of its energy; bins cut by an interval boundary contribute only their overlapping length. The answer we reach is 1.12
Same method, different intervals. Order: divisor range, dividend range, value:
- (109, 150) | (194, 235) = 1.17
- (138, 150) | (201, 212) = 1.13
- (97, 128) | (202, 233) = 1.24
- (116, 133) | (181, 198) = 1.06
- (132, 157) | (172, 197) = 1.09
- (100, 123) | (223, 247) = 1.26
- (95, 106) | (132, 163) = 1.19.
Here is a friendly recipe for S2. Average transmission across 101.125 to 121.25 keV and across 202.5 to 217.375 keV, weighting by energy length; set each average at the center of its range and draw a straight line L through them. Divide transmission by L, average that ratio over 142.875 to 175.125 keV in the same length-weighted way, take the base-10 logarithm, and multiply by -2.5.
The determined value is 0.04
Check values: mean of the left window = 8.4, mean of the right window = 10.1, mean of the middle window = 8.88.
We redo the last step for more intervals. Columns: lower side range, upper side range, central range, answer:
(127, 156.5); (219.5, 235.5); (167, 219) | 0.02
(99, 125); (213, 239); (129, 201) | 0.04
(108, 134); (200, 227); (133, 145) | 0.05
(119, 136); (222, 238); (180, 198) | 0.06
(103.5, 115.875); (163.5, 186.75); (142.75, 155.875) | 0.03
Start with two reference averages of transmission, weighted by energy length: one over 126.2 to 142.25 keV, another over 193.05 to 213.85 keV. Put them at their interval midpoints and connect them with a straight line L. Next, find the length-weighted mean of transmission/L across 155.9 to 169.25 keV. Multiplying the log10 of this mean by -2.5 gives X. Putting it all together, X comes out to 0.016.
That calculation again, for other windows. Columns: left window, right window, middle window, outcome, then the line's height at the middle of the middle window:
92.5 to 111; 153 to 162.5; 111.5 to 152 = -0.08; 8.14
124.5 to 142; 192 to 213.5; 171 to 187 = 0.03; 9.48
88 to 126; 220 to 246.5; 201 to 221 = -0.01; 10.1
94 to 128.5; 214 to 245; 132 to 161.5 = 0.03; 8.9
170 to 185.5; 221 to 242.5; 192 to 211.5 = 0.00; 9.8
